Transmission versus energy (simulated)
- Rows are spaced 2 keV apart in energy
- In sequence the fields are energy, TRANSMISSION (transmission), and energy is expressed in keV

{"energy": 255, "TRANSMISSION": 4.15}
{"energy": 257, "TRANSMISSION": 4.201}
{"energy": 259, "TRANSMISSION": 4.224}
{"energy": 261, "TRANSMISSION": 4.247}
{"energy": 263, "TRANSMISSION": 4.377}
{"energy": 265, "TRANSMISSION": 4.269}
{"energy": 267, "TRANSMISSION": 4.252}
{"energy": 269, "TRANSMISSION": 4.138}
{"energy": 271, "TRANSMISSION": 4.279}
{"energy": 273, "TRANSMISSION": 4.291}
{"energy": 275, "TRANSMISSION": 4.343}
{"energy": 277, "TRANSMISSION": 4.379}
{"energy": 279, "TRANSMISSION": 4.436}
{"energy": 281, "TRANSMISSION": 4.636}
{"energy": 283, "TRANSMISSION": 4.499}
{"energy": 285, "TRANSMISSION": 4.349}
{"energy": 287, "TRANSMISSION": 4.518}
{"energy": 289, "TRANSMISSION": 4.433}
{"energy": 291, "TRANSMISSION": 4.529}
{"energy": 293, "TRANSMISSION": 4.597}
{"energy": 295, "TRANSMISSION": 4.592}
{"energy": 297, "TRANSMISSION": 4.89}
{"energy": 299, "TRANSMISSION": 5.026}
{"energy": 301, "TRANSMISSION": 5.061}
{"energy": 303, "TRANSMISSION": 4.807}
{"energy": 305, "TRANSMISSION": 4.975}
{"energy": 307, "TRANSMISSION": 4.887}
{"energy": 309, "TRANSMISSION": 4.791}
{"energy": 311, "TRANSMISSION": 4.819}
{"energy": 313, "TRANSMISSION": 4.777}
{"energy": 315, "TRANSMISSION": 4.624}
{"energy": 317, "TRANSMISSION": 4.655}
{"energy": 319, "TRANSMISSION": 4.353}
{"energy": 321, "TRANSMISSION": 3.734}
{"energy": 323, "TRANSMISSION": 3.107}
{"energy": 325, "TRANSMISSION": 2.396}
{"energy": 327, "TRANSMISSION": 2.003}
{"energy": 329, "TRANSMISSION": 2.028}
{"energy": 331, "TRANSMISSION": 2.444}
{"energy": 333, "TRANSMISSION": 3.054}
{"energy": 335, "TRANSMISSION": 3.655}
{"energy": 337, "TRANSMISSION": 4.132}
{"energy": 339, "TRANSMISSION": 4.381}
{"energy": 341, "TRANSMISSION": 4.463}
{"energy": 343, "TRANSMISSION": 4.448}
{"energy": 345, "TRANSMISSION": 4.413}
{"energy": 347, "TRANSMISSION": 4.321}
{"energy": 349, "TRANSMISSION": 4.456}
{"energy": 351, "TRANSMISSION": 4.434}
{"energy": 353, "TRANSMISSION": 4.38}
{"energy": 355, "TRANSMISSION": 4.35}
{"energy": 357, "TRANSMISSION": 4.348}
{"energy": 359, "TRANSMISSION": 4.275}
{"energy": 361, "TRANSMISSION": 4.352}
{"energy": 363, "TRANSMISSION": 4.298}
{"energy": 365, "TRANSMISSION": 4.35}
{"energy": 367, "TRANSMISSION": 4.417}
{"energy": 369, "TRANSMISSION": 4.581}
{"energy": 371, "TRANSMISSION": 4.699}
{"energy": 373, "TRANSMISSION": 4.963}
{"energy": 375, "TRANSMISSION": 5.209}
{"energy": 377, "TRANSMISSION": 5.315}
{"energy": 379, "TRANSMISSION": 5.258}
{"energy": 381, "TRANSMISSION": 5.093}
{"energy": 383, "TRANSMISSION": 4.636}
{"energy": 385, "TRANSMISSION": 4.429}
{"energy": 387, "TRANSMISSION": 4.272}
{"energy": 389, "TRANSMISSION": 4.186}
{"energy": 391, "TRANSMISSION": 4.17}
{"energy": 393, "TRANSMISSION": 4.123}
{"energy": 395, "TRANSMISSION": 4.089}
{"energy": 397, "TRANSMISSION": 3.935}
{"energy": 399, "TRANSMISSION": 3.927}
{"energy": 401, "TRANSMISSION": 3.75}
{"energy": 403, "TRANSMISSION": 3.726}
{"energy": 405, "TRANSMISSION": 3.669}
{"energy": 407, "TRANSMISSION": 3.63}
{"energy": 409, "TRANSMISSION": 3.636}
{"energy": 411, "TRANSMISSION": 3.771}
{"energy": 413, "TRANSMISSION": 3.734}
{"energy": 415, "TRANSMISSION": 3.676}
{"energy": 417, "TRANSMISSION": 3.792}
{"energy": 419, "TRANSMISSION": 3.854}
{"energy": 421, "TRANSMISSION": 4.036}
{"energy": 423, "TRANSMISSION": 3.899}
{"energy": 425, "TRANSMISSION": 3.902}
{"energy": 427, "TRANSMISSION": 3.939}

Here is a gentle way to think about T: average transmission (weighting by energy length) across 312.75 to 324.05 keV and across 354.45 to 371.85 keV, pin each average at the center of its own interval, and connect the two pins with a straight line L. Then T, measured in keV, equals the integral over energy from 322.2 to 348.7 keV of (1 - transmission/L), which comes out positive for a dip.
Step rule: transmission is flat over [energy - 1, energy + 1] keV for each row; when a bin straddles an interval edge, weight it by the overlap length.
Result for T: 4.9 keV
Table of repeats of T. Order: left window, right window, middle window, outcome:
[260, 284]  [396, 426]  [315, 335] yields 4.6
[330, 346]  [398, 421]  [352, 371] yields -2.8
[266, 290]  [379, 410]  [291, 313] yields -2.5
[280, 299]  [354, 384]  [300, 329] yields 3.0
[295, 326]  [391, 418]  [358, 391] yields -5.0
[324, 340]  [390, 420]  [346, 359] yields -4.5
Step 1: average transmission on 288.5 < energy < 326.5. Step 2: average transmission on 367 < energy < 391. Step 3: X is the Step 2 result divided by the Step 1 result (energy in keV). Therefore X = 1.07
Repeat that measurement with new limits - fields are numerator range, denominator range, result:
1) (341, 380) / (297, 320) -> 0.95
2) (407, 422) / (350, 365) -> 0.87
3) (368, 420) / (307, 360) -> 1.07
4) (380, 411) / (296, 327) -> 0.93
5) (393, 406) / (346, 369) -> 0.89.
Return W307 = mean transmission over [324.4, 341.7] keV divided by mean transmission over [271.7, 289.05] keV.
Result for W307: 0.72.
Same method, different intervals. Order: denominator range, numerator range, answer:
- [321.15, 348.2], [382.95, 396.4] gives 1.22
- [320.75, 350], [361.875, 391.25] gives 1.32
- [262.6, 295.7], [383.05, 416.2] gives 0.89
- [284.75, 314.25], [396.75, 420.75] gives 0.79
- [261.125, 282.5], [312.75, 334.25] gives 0.77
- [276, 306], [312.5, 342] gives 0.77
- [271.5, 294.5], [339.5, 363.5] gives 0.98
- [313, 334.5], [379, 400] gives 1.30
